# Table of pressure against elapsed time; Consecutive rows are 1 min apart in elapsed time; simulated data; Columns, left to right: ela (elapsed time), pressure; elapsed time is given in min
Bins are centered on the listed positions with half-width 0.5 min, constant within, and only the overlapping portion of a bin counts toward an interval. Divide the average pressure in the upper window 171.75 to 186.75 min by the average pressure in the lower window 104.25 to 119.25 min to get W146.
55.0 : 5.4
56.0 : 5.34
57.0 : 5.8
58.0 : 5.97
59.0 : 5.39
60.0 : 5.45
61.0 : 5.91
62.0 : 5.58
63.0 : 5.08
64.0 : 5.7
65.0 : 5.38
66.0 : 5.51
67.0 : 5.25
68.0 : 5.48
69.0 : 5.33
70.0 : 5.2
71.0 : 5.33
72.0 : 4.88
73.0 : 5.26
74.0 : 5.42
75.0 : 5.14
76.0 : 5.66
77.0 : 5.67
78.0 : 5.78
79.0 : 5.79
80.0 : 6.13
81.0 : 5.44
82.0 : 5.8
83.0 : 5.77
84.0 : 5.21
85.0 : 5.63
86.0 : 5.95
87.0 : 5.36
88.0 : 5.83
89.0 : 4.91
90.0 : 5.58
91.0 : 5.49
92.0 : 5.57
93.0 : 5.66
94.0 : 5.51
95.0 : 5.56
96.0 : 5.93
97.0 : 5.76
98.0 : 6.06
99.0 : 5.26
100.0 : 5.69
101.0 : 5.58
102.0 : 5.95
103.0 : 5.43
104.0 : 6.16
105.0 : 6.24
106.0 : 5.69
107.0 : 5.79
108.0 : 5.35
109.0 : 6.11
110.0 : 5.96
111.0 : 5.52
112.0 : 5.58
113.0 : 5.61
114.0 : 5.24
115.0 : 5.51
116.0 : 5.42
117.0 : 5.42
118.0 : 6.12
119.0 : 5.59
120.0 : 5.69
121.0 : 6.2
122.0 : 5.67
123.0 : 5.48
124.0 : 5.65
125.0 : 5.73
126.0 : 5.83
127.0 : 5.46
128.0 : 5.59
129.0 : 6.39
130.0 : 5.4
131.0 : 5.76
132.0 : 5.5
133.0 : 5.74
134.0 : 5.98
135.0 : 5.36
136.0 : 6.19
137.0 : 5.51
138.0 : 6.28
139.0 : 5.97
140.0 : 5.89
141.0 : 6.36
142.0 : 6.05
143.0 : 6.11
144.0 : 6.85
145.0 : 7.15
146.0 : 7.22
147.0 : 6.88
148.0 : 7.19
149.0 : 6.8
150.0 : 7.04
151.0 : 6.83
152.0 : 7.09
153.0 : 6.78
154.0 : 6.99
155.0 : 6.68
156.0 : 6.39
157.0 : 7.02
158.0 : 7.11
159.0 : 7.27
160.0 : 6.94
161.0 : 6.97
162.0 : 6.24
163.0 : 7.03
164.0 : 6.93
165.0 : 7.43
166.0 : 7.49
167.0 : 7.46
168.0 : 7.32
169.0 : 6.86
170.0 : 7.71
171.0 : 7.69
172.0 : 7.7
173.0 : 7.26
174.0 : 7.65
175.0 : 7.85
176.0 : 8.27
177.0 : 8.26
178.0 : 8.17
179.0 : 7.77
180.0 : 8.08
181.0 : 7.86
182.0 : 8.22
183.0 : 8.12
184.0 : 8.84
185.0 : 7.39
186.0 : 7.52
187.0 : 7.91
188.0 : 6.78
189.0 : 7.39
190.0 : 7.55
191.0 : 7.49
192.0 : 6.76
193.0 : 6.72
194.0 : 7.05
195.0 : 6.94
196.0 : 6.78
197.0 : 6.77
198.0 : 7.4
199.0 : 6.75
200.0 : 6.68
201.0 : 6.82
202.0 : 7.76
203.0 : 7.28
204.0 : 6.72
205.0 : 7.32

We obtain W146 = 1.40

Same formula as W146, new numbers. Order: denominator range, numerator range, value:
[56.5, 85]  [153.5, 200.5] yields 1.33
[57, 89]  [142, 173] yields 1.27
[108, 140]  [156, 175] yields 1.26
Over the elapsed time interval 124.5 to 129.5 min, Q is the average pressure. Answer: 5.8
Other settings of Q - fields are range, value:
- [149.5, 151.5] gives 6.94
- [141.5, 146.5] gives 6.68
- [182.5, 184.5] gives 8.48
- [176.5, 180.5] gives 8.07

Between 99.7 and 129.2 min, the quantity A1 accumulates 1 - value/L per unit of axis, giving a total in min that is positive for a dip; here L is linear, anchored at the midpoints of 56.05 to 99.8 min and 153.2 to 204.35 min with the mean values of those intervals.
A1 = 2.2 min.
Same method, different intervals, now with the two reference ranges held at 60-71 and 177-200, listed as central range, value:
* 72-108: 1.3 min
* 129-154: 1.3 min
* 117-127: 1.0 min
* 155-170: 0.0 min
